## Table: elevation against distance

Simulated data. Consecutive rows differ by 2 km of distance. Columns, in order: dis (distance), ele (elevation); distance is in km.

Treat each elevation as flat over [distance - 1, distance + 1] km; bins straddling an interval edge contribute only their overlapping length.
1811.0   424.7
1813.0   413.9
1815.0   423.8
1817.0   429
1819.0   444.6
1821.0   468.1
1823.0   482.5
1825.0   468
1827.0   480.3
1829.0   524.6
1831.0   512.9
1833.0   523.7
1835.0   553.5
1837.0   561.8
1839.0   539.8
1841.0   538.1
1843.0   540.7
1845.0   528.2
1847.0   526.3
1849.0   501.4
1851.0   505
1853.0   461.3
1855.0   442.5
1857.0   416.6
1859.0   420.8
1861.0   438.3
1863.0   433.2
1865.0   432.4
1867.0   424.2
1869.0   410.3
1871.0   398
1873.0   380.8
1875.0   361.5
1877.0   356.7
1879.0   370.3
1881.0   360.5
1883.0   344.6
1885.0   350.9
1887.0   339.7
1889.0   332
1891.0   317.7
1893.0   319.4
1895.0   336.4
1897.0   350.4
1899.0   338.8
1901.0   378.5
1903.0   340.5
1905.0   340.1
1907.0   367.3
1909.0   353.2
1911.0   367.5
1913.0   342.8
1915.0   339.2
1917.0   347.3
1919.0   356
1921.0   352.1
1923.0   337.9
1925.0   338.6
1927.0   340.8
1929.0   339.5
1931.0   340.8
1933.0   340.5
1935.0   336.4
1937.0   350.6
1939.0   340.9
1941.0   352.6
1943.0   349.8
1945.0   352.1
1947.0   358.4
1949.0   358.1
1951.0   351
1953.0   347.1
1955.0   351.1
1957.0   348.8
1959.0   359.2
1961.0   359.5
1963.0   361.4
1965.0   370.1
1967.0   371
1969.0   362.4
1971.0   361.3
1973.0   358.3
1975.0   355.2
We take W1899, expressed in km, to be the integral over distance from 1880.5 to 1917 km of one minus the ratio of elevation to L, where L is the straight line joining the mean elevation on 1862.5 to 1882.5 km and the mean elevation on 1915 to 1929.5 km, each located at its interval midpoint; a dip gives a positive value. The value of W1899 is 2.04 km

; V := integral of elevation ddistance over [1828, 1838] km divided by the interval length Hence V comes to 535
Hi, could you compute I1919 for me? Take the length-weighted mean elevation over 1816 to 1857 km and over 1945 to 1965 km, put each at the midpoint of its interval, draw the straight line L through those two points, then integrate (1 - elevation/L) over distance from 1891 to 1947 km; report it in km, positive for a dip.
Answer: 7.3 km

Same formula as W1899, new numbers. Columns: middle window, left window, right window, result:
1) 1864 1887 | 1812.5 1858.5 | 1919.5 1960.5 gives 3.0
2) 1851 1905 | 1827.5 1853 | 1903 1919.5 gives 6.6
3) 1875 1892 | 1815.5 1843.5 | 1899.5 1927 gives 2.4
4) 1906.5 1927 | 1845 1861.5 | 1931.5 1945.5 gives 1.5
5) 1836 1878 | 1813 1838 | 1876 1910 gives -3.5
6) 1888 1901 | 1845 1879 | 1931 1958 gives 2.1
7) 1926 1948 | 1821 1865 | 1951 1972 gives 2.3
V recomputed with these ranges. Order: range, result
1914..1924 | 346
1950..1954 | 349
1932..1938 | 342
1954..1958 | 350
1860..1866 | 435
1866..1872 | 411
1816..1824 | 456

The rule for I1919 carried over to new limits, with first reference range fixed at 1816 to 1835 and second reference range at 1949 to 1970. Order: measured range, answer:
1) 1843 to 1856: -1.0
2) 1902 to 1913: 1.5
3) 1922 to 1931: 1.2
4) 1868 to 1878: 1.3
